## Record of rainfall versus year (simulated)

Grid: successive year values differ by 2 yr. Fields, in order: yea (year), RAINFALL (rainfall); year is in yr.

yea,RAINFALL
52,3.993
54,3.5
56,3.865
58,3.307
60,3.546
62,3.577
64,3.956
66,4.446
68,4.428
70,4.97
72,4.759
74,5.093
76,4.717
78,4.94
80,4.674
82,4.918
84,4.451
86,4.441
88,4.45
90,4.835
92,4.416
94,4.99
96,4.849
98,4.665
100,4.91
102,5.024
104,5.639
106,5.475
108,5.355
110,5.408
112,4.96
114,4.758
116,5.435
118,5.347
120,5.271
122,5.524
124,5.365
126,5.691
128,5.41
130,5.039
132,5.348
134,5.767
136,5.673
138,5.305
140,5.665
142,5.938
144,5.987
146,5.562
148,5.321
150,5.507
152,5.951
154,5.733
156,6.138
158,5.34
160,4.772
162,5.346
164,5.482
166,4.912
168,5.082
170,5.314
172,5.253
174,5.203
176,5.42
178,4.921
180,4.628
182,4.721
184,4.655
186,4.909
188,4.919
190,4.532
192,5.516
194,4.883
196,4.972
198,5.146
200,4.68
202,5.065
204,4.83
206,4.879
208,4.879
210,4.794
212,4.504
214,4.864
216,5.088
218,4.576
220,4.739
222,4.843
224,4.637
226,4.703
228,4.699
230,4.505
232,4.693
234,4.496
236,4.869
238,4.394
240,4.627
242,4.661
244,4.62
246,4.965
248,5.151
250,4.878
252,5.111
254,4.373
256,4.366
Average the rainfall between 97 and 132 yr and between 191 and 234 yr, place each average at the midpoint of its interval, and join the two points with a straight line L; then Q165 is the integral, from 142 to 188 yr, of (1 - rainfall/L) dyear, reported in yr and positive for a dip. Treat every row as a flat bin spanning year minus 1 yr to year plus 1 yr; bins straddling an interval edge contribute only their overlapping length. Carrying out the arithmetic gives -2.29 yr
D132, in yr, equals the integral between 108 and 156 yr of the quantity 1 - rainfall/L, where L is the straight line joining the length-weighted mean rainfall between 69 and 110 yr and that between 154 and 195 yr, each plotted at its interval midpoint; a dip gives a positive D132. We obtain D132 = -4.7 yr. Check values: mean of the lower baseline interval 4.89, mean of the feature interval 5.49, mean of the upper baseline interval 5.11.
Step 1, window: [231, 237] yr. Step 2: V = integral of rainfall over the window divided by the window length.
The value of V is 4.69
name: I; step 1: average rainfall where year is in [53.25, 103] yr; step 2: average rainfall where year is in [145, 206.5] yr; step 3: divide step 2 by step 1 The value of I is 1.2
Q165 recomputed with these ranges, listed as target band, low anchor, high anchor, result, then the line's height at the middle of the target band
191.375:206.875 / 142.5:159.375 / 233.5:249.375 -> 0.6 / 5.18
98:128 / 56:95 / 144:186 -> -3.0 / 4.8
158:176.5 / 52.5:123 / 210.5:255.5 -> -1.9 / 4.72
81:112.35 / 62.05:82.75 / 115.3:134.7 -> 0.5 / 5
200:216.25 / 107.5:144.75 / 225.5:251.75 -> 0.2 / 4.92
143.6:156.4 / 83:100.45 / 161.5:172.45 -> -1.5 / 5.1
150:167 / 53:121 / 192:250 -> -2.6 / 4.74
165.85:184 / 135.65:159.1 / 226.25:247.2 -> 1.1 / 5.36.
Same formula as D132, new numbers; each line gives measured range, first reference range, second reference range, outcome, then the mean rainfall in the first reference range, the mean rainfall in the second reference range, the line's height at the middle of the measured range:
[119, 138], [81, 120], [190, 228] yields -1.9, 4.97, 4.85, 4.94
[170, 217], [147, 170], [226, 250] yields 1.5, 5.41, 4.71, 5.1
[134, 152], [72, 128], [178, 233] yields -2.6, 5.02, 4.81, 4.94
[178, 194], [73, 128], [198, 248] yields 0.0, 5.03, 4.75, 4.83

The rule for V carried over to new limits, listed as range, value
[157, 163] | 5.15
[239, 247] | 4.72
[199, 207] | 4.86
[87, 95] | 4.67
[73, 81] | 4.86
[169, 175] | 5.26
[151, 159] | 5.79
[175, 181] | 4.99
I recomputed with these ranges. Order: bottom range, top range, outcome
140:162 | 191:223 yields 0.87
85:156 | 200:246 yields 0.89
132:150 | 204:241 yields 0.84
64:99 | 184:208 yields 1.05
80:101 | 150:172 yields 1.15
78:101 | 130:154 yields 1.19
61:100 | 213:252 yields 1.03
